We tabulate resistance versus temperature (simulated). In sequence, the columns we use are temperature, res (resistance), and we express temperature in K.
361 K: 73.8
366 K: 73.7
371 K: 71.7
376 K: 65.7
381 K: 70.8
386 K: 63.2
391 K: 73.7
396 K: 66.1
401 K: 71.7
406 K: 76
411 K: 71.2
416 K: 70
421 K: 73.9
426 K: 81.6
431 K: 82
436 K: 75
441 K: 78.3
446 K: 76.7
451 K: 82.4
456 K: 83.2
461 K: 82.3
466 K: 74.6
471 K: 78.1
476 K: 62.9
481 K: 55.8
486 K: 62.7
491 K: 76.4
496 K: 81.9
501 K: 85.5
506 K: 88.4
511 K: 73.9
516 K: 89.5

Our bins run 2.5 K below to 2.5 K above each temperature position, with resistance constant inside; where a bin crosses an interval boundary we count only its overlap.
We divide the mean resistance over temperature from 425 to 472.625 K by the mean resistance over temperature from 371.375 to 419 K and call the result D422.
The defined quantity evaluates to 1.13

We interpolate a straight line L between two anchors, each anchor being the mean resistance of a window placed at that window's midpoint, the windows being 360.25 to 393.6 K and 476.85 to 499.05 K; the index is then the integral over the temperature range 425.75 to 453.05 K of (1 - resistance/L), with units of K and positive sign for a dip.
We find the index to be -3.7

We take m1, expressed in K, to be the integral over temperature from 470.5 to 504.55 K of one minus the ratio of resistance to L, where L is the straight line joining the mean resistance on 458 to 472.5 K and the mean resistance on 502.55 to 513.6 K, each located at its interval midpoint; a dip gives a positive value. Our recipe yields 3.46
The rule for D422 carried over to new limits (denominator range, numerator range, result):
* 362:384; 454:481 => 1.05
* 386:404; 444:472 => 1.14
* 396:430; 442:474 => 1.07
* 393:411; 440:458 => 1.12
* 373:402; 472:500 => 1.01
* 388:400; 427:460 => 1.14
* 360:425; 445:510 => 1.07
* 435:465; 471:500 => 0.88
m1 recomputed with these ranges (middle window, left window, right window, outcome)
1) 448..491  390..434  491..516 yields 3.4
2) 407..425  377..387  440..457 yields 0.2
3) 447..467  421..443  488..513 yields -0.3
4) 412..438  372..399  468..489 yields -3.6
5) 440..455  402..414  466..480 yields -1.8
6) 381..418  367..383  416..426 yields 1.1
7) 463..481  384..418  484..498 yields 0.8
